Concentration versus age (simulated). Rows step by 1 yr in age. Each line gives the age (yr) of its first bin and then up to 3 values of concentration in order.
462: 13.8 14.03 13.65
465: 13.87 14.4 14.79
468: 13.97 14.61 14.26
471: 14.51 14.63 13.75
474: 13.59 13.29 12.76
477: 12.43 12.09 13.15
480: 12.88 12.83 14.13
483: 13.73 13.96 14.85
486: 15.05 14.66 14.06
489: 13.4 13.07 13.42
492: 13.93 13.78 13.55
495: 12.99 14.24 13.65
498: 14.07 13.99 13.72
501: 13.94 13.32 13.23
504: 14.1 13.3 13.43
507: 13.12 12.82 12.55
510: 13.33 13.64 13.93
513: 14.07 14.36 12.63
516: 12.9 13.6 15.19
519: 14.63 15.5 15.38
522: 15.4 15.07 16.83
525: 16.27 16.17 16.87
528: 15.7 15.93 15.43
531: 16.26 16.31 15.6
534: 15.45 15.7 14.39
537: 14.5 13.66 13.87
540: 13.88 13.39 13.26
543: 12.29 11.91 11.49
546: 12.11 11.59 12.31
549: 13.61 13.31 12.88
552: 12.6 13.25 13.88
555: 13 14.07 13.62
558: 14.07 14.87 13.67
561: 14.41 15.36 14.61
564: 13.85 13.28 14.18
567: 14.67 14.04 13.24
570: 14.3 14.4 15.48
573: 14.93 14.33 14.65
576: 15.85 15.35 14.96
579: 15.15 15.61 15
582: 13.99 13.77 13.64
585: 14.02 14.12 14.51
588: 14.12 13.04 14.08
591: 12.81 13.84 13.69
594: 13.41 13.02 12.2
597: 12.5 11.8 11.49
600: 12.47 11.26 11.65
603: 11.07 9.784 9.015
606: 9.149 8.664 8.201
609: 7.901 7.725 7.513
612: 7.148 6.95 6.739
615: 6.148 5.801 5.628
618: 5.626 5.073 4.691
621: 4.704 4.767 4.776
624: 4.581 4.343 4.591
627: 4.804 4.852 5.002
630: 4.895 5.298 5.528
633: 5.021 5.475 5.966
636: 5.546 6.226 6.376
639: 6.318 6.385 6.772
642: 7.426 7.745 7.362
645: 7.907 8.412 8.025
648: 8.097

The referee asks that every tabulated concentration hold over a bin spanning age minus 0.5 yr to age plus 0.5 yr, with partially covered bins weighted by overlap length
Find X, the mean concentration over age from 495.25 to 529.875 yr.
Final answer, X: 14.3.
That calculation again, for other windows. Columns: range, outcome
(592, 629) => 8.19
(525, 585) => 14.3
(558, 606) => 13.6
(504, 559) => 14.1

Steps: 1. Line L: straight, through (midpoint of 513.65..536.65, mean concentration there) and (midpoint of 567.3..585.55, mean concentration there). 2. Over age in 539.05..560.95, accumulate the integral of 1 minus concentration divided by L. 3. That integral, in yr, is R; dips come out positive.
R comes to 2.6 yr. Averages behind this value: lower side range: 15.3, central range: 13.1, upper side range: 14.6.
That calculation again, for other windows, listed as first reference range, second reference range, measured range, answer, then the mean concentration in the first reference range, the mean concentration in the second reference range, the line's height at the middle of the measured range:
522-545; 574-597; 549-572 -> 0.88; 14.9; 14.1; 14.5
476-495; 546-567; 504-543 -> -2.75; 13.6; 13.6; 13.6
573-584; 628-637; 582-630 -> 5.01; 14.8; 5.36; 10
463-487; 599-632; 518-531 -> -4.99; 13.8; 6.95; 11.4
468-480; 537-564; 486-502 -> -0.35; 13.5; 13.4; 13.5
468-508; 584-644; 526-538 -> -3.80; 13.7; 8.41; 11.8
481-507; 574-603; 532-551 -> 0.25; 13.8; 13.6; 13.7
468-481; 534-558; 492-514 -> -0.28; 13.5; 13.3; 13.4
